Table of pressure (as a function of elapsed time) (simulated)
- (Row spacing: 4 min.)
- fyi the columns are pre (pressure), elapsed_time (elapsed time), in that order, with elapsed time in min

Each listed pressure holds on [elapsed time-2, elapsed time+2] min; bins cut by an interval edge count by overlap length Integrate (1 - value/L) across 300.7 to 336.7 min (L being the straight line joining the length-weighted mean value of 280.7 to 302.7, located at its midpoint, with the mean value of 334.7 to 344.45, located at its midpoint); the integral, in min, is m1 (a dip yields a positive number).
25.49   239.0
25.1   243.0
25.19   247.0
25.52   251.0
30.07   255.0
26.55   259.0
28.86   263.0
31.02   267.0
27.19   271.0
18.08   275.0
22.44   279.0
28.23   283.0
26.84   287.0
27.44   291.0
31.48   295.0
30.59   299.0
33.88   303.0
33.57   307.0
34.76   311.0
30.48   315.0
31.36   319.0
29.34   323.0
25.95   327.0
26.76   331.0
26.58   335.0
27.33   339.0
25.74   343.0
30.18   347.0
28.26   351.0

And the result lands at -3.3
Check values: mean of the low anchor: 29.2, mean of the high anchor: 26.6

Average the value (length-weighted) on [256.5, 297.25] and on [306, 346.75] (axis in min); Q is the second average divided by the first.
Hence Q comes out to 1.08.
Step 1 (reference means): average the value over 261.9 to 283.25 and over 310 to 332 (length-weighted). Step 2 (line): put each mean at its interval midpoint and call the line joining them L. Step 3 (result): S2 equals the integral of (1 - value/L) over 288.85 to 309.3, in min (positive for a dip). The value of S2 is -2.6 min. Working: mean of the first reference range 25.7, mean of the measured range 31.4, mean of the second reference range 29.7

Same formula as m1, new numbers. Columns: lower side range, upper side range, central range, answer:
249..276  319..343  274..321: -3.57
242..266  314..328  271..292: 2.52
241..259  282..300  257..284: 1.63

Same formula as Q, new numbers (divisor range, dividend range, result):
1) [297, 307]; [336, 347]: 0.84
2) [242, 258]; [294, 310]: 1.23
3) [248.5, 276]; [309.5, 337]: 1.08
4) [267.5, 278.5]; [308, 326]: 1.32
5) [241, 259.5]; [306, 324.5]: 1.20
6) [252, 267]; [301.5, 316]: 1.16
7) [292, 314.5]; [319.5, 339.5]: 0.85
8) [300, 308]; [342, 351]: 0.85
